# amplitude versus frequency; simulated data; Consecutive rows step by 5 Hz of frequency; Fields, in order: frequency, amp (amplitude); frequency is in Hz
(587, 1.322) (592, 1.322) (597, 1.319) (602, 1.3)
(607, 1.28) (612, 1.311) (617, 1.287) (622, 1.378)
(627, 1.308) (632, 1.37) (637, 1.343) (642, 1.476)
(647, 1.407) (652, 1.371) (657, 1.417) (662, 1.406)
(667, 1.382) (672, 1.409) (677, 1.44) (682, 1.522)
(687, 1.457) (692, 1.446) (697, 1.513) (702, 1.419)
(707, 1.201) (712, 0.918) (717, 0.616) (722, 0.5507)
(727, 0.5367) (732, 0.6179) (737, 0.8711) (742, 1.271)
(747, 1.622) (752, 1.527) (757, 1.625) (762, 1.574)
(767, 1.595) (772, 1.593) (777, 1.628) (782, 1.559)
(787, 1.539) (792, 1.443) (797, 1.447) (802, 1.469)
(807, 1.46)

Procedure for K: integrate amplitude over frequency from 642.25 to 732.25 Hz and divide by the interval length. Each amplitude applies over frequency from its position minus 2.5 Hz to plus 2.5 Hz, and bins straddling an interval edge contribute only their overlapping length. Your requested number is 1.22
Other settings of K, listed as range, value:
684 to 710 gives 1.4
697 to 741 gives 0.894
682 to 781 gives 1.25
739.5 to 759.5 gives 1.51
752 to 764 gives 1.59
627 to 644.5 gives 1.38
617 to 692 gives 1.4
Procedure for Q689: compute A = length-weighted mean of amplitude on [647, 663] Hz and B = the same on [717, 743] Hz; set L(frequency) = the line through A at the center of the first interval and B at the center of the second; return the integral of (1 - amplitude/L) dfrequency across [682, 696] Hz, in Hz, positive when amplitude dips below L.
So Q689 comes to -4.8 Hz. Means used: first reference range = 1.4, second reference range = 0.726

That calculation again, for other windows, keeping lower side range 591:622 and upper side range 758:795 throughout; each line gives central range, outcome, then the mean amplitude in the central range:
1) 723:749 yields 9.7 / 0.946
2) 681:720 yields 5.5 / 1.24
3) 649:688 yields -0.6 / 1.42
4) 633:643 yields -0.3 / 1.39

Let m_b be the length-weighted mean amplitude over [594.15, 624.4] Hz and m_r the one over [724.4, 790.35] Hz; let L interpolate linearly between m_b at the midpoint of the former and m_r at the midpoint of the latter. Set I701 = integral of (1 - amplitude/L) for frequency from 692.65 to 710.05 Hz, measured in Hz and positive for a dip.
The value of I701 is -0.45 Hz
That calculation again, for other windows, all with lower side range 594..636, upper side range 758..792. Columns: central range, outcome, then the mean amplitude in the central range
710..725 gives 8.09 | 0.682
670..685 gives -0.42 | 1.46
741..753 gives 0.29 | 1.49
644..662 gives -0.28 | 1.4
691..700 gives -0.22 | 1.48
